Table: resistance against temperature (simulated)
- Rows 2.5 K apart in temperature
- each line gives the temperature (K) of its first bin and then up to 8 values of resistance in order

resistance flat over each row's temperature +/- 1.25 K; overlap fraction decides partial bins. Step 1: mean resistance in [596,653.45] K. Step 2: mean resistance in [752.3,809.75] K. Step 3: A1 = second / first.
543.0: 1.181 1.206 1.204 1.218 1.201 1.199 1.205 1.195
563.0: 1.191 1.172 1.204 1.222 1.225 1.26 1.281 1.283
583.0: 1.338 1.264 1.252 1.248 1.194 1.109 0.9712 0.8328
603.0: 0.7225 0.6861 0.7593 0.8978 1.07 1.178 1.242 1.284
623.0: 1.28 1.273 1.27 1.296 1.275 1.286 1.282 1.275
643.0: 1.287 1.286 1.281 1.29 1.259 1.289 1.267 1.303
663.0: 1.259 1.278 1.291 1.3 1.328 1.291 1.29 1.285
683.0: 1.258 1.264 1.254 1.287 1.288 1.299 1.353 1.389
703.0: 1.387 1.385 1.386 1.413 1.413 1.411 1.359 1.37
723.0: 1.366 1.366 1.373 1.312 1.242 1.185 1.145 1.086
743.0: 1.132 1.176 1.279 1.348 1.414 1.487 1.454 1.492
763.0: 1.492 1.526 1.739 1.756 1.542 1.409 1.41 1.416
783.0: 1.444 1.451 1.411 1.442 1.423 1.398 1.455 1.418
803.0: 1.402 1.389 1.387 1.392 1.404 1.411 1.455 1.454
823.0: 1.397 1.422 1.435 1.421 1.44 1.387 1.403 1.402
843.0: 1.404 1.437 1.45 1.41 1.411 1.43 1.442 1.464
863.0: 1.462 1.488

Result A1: 1.29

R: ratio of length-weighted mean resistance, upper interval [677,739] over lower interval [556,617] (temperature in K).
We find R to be 1.19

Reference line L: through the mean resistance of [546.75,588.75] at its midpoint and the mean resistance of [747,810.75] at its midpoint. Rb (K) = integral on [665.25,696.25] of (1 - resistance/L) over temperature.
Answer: 1.5 K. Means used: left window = 1.23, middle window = 1.29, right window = 1.45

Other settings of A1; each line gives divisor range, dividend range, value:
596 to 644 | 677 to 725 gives 1.20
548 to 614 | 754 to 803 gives 1.32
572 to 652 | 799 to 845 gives 1.21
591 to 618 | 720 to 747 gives 1.29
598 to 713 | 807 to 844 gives 1.15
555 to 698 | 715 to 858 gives 1.16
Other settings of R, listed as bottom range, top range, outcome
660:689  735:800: 1.10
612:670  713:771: 1.08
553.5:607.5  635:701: 1.13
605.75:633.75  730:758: 1.10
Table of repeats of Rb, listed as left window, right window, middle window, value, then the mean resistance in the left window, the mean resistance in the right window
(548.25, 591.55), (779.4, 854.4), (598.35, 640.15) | 5.52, 1.23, 1.42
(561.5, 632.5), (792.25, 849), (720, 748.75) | 1.36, 1.14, 1.42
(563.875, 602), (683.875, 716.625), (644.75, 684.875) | 0.44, 1.19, 1.35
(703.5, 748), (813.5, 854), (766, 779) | -2.10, 1.3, 1.42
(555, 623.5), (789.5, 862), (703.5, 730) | -1.95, 1.13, 1.42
